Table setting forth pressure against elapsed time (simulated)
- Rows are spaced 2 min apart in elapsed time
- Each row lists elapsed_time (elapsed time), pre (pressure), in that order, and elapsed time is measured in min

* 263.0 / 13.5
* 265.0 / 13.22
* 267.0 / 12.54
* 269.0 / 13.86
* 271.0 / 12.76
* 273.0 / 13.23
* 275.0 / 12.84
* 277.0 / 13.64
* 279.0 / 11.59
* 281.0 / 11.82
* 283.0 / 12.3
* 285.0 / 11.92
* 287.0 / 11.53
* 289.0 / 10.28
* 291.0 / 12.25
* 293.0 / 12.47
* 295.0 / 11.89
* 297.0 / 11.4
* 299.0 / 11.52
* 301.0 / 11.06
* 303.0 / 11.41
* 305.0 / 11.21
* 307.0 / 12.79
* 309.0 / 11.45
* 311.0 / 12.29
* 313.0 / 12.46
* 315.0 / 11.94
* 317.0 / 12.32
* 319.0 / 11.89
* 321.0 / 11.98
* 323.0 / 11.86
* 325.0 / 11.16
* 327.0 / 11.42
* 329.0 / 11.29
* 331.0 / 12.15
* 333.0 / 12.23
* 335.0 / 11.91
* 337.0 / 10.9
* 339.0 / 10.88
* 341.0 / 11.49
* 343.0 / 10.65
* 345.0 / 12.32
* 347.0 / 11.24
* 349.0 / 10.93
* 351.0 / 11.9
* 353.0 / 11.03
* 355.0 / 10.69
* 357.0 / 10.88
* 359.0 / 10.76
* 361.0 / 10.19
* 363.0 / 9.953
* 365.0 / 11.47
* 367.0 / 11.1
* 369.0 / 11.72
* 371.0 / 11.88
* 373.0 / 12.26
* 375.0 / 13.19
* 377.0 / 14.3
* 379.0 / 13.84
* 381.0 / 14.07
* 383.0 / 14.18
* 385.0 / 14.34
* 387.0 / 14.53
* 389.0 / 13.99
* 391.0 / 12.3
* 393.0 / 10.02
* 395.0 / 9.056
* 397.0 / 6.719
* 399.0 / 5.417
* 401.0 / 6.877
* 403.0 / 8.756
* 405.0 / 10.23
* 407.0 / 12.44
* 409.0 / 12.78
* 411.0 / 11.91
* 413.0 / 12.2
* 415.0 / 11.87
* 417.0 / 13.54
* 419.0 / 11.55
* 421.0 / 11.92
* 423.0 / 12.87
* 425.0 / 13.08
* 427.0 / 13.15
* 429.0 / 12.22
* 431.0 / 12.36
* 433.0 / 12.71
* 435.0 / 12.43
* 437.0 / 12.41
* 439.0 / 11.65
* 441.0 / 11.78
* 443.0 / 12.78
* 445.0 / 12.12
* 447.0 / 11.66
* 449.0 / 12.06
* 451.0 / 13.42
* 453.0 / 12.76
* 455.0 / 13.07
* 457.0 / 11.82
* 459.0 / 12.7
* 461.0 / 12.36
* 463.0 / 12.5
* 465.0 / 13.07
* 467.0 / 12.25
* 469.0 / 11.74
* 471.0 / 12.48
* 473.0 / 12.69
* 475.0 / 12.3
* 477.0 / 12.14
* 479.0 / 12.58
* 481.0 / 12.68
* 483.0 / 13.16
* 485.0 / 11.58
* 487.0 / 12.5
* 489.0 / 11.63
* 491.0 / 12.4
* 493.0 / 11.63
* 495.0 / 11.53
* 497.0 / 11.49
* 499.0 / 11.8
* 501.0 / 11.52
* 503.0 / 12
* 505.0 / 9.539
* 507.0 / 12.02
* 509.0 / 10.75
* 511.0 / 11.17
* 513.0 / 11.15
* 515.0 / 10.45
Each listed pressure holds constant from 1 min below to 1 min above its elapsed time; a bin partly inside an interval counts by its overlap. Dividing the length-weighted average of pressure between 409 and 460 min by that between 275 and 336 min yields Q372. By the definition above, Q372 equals 1.05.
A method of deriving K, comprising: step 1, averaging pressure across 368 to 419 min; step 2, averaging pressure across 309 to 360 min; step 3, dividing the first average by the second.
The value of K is 1.01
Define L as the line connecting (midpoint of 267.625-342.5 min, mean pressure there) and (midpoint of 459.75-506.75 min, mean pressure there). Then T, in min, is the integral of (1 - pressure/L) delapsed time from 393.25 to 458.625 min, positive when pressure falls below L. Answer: 2.62 min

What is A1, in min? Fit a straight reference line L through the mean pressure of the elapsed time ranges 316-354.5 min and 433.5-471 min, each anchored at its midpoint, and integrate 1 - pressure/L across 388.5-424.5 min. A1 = 3.8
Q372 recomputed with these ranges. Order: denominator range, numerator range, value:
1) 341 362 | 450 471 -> 1.13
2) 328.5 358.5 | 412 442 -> 1.09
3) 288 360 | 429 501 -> 1.06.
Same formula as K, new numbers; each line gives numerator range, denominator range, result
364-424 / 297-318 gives 0.99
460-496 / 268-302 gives 1.01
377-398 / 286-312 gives 1.06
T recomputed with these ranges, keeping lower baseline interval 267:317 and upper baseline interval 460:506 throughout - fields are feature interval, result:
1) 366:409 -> 2.01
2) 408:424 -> -0.34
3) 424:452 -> -0.79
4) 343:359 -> 1.16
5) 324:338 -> 0.59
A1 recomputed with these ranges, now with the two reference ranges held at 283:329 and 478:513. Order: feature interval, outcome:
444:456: -0.8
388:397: 0.7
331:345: 0.3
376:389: -2.7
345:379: 0.5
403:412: 0.2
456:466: -0.6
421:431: -0.8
